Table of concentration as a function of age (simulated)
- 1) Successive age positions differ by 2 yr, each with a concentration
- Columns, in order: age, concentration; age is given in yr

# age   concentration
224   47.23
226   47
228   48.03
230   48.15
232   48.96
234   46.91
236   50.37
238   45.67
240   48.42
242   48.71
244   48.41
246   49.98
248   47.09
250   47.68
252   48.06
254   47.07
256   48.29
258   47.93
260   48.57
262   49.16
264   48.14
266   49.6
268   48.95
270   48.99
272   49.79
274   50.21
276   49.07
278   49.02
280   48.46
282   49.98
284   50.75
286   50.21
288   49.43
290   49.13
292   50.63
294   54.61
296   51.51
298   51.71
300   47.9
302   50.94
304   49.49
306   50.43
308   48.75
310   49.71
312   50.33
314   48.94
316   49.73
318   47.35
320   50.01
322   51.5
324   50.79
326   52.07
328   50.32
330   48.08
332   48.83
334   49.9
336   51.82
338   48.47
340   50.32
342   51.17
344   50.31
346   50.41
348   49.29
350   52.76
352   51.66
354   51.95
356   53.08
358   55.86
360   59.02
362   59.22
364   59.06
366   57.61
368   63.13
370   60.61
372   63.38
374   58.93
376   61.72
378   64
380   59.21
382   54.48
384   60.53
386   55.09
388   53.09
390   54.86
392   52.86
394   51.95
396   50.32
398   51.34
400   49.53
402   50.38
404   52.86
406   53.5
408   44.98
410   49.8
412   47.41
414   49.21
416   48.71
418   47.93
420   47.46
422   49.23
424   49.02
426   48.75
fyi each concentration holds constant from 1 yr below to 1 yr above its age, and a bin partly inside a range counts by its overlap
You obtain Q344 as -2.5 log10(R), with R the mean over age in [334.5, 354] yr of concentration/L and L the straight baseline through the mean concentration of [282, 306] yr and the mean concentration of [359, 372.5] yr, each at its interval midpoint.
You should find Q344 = 0.13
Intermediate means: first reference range 50.5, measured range 50.7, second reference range 60.2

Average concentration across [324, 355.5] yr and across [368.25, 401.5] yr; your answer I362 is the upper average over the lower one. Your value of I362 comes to 1.1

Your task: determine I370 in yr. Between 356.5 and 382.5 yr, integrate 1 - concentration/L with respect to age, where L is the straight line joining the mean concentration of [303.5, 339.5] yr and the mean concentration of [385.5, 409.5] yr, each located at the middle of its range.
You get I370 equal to -4.5 yr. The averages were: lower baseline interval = 49.8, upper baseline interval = 51.6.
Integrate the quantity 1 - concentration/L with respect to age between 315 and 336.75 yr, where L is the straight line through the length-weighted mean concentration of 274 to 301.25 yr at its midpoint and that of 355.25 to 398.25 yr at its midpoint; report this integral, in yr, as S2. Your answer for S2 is 1.3 yr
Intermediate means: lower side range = 50.2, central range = 50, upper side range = 57.4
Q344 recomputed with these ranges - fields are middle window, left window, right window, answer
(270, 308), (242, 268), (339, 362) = 0.00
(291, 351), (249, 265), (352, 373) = 0.08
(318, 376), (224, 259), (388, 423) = -0.09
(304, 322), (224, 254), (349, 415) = 0.04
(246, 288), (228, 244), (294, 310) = 0.01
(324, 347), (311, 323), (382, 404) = 0.01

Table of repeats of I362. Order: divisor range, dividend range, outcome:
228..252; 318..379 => 1.12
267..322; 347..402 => 1.12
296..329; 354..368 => 1.15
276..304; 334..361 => 1.03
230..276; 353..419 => 1.13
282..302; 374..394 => 1.13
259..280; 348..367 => 1.12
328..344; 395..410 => 1.01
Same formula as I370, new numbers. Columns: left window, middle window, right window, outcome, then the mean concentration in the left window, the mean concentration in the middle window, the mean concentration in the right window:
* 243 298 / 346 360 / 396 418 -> -0.90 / 49.3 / 52.8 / 49.7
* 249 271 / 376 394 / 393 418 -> -2.56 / 48.4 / 56.8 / 49.9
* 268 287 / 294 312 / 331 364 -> 0.09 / 49.6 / 50.3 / 52.3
